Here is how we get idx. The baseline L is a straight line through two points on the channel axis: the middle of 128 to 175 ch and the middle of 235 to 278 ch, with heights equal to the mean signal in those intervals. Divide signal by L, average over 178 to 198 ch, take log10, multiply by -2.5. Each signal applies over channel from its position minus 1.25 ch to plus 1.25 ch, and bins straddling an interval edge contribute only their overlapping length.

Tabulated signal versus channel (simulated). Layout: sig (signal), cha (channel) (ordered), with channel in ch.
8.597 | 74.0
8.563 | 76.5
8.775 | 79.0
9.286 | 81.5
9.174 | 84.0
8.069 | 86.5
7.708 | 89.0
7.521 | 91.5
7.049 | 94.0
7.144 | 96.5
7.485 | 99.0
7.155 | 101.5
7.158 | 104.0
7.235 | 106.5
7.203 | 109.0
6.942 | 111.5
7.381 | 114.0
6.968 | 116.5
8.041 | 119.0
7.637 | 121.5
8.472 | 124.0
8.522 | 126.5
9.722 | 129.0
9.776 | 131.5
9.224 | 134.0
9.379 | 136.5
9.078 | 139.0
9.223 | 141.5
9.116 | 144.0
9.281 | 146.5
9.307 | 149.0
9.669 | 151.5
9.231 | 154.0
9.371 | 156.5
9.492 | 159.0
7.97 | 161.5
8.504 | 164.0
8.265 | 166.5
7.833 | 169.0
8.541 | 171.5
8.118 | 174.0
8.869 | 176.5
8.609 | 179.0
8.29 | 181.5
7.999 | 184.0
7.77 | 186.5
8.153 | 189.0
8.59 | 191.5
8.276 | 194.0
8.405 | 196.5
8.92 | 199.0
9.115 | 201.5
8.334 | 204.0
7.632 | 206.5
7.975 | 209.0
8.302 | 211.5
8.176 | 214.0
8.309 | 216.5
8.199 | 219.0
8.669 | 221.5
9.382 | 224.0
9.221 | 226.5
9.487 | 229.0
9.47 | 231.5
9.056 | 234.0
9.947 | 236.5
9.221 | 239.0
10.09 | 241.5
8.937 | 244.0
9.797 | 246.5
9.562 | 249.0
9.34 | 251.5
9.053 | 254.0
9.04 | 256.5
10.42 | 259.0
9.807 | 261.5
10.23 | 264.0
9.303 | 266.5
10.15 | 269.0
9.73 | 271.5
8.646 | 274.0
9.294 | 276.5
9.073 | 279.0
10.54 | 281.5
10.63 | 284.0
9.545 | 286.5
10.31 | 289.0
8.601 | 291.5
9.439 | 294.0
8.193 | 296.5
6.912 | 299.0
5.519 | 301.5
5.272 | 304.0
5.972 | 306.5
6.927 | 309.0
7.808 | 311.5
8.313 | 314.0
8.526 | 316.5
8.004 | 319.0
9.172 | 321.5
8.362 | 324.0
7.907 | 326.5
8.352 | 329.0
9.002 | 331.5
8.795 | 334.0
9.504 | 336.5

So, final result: 0.12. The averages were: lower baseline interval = 9.01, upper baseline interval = 9.56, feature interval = 8.27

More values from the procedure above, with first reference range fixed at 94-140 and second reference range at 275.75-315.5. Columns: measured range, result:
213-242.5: -0.118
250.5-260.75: -0.158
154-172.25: -0.072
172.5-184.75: -0.041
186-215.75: -0.026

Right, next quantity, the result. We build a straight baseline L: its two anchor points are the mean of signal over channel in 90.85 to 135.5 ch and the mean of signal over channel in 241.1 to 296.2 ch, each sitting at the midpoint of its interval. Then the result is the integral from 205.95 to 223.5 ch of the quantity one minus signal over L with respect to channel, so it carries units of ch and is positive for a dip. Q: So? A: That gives 1.4 ch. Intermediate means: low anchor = 7.83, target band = 8.25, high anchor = 9.58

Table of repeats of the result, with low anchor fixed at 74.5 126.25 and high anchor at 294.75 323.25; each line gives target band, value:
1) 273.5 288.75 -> -4.7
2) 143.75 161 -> -3.7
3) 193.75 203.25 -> -1.4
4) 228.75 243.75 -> -4.0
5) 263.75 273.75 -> -3.0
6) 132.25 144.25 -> -2.4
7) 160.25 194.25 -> -2.8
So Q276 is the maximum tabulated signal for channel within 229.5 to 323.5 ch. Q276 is 10.63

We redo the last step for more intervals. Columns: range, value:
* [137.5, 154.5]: 9.669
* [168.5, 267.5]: 10.42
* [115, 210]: 9.776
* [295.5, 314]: 8.313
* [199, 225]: 9.382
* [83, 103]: 9.174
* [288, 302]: 10.31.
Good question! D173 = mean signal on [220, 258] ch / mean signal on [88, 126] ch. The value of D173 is 1.3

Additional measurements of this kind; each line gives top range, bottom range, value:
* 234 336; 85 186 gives 1.06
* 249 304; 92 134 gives 1.17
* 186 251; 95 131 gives 1.15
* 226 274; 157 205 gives 1.13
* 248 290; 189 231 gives 1.13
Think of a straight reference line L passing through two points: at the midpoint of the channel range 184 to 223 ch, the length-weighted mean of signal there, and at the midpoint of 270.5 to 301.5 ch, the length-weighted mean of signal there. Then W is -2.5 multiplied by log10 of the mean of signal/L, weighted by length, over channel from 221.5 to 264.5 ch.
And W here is -0.10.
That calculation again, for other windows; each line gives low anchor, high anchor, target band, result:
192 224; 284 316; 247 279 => -0.18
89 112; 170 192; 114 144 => -0.14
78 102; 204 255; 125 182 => -0.07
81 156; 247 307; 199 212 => 0.04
